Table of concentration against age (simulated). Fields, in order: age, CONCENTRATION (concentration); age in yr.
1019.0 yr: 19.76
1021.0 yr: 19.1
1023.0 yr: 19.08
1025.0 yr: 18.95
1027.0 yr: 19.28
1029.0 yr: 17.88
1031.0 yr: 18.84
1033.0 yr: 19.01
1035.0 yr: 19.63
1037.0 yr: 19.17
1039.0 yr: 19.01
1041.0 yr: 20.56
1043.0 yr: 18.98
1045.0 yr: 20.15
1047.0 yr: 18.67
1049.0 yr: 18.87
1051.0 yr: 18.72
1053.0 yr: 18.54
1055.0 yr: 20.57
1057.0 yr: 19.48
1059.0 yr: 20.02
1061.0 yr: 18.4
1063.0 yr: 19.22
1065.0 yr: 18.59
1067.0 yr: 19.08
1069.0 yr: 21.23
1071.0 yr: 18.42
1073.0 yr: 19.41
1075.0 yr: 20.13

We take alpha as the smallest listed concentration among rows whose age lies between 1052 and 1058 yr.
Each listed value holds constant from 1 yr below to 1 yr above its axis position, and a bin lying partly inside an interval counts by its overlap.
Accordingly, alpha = 18.54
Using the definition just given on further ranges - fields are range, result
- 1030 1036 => 18.84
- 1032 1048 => 18.67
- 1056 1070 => 18.4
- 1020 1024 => 19.08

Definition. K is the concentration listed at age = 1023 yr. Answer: 19.08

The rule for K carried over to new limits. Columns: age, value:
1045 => 20.15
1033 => 19.01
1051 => 18.72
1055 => 20.57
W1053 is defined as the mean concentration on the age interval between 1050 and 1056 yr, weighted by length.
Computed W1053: 19.3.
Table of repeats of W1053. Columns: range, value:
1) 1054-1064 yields 19.5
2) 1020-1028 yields 19.1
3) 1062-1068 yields 19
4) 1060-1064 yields 18.8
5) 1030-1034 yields 18.9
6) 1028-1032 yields 18.4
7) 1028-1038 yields 18.9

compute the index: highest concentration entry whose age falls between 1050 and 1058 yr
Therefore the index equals 20.57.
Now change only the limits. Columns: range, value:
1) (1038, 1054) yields 20.56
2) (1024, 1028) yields 19.28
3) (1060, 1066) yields 19.22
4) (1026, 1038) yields 19.63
